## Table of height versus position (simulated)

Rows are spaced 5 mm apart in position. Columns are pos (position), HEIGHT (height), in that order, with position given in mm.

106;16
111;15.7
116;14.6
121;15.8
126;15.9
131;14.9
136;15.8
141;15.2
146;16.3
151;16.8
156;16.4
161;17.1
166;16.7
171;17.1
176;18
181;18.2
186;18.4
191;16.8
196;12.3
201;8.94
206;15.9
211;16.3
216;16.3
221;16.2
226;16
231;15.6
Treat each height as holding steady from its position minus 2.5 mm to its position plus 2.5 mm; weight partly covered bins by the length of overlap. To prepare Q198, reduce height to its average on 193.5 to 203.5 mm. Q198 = 10.6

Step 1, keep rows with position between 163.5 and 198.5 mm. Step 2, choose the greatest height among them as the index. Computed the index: 18.4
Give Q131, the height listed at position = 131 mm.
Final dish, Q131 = 14.9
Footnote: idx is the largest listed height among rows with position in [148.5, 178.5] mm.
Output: 18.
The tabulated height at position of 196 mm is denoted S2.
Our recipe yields 12.3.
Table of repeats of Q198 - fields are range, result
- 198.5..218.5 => 14.4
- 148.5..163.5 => 16.8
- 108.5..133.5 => 15.4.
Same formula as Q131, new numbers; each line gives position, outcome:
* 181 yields 18.2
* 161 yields 17.1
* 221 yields 16.2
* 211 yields 16.3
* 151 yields 16.8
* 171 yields 17.1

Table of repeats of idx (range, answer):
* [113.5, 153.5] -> 16.8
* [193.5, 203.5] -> 12.3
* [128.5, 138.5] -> 15.8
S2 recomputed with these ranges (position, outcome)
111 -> 15.7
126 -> 15.9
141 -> 15.2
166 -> 16.7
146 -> 16.3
